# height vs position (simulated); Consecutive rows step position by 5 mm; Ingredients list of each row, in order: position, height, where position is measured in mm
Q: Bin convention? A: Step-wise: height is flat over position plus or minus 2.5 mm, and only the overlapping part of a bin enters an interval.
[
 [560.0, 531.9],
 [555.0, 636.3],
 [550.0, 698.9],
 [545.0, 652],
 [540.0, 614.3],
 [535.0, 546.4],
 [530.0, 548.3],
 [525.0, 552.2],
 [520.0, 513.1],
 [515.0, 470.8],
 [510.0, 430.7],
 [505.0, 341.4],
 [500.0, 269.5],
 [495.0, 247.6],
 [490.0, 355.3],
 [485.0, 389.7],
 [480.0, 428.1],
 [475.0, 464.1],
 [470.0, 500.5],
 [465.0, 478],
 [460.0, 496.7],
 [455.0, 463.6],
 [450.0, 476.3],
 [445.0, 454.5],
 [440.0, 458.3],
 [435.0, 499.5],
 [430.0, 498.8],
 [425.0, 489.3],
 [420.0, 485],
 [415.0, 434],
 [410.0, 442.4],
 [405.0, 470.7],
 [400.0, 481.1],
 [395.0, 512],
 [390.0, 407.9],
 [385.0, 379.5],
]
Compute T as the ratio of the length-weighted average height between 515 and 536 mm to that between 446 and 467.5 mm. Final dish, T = 1.11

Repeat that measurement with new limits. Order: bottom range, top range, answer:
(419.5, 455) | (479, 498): 0.73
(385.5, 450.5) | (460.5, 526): 0.89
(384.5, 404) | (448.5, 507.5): 0.90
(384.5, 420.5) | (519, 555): 1.31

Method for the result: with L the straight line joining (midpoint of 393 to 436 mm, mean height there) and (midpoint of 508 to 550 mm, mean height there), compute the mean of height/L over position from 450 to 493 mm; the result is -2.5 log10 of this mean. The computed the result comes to 0.15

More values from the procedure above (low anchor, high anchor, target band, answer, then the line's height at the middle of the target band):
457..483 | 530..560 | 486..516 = 0.46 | 531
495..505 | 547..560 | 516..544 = -0.16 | 483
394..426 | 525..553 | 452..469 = 0.09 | 524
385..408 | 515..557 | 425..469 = 0.05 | 505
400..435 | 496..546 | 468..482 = 0.03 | 478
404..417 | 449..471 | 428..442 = -0.05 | 465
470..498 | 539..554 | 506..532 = 0.10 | 538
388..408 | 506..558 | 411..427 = 0.04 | 483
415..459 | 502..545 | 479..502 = 0.43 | 496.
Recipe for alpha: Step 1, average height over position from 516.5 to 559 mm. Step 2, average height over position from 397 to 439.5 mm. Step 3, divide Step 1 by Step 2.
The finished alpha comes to 1.24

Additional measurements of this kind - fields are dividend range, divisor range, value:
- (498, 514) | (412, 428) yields 0.77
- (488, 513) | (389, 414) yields 0.71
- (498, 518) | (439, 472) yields 0.81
